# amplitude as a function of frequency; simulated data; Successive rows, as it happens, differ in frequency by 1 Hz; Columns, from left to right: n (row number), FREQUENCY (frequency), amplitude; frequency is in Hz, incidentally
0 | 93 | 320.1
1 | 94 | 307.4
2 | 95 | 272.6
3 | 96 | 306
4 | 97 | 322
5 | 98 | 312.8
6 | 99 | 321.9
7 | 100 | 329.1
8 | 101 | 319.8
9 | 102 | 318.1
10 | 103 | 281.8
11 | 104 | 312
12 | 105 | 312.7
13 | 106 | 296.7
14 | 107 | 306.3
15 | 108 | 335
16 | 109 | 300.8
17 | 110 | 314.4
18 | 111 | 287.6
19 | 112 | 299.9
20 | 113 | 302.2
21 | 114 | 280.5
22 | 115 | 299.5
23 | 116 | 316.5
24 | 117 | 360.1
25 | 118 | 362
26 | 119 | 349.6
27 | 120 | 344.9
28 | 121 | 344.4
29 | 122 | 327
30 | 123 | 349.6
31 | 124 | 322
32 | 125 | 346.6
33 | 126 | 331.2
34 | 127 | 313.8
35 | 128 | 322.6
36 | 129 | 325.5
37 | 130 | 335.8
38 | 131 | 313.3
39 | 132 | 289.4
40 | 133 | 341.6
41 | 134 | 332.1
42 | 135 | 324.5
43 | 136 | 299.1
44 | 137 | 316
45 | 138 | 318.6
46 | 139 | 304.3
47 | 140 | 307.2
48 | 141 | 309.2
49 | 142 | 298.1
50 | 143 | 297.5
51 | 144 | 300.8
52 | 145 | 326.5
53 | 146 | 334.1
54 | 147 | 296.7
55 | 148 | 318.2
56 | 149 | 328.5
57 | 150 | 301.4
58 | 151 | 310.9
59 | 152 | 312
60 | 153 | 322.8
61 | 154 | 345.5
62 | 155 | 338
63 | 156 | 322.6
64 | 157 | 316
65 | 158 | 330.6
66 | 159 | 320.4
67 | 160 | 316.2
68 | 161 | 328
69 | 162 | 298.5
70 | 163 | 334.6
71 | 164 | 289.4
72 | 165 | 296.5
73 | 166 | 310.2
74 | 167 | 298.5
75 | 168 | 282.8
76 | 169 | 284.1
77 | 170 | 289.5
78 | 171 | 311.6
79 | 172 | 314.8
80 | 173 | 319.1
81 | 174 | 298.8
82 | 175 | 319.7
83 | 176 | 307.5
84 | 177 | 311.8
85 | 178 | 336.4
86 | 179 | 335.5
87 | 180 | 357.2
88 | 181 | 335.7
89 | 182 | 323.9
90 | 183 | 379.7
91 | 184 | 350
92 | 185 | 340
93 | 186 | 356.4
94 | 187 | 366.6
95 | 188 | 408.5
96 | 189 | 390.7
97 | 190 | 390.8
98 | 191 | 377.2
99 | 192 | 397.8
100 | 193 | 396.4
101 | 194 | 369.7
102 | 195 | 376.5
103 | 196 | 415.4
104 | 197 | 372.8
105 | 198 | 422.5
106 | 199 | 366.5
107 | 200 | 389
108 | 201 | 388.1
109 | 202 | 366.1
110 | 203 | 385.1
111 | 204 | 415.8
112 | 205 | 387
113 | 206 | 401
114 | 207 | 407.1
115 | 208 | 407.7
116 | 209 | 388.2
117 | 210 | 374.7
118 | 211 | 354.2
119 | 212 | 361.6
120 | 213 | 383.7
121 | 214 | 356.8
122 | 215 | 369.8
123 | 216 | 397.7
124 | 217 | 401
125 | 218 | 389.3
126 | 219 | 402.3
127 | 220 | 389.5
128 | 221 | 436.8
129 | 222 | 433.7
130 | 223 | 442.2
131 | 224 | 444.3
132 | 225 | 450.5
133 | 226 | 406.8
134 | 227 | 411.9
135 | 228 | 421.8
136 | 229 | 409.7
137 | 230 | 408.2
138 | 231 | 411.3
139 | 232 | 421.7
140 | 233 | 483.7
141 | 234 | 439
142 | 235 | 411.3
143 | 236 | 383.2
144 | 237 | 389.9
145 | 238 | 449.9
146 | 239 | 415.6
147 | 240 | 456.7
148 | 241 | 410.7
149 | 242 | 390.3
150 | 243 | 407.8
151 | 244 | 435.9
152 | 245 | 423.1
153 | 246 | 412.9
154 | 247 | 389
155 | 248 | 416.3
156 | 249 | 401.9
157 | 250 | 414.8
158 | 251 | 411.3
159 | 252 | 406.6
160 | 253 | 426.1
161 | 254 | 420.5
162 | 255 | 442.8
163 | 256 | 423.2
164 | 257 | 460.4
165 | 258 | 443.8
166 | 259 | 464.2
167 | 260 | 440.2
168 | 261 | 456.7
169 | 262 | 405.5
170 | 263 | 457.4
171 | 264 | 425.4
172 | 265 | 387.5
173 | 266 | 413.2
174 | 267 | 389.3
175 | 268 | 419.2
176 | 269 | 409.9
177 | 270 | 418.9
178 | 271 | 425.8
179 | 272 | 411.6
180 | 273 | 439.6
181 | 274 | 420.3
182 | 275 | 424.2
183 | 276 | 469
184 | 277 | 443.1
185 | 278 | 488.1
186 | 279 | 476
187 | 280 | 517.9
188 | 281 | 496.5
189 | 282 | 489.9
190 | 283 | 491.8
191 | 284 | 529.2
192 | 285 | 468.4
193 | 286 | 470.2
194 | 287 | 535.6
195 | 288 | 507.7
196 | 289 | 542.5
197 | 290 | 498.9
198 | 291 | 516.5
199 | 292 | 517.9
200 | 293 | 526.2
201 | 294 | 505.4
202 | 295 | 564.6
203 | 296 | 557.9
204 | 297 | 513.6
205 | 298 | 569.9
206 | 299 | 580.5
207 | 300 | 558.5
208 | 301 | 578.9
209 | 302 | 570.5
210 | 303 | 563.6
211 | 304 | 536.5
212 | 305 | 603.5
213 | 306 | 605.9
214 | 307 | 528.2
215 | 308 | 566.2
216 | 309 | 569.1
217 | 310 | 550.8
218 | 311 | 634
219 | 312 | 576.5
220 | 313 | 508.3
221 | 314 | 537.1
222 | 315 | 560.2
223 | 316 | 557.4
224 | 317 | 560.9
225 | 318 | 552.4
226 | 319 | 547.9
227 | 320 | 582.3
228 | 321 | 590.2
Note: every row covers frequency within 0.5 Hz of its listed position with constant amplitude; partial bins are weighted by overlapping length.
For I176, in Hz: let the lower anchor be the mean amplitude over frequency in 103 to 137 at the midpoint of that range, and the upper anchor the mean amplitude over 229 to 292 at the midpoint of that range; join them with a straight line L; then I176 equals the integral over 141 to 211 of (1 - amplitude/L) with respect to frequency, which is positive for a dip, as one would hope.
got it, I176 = 4.9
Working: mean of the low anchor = 321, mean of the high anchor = 442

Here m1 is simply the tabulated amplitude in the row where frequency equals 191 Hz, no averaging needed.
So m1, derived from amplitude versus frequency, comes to 377.2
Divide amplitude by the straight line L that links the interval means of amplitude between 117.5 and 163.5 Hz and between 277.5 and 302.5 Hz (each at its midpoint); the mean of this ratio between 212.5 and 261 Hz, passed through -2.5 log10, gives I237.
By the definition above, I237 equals 0.082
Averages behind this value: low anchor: 322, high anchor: 523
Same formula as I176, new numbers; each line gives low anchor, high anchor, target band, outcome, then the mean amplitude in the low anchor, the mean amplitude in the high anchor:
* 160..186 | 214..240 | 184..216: -1.4 Hz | 319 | 416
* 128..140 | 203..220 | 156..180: 2.5 Hz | 318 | 387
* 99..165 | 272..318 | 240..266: 2.7 Hz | 318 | 526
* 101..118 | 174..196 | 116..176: 2.5 Hz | 310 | 358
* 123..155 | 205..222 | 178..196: -0.2 Hz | 318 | 390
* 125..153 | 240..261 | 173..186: 0.8 Hz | 316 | 424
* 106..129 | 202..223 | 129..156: 2.0 Hz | 323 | 393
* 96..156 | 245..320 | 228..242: 0.5 Hz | 318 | 490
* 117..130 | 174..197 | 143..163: 1.7 Hz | 337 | 360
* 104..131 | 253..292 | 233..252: 0.6 Hz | 322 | 457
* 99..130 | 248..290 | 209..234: 0.2 Hz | 321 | 449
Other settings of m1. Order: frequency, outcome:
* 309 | 569.1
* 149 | 328.5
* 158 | 330.6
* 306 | 605.9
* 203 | 385.1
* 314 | 537.1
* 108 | 335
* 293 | 526.2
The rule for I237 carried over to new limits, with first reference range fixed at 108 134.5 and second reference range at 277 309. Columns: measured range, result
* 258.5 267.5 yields 0.16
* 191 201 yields 0.07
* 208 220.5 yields 0.14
